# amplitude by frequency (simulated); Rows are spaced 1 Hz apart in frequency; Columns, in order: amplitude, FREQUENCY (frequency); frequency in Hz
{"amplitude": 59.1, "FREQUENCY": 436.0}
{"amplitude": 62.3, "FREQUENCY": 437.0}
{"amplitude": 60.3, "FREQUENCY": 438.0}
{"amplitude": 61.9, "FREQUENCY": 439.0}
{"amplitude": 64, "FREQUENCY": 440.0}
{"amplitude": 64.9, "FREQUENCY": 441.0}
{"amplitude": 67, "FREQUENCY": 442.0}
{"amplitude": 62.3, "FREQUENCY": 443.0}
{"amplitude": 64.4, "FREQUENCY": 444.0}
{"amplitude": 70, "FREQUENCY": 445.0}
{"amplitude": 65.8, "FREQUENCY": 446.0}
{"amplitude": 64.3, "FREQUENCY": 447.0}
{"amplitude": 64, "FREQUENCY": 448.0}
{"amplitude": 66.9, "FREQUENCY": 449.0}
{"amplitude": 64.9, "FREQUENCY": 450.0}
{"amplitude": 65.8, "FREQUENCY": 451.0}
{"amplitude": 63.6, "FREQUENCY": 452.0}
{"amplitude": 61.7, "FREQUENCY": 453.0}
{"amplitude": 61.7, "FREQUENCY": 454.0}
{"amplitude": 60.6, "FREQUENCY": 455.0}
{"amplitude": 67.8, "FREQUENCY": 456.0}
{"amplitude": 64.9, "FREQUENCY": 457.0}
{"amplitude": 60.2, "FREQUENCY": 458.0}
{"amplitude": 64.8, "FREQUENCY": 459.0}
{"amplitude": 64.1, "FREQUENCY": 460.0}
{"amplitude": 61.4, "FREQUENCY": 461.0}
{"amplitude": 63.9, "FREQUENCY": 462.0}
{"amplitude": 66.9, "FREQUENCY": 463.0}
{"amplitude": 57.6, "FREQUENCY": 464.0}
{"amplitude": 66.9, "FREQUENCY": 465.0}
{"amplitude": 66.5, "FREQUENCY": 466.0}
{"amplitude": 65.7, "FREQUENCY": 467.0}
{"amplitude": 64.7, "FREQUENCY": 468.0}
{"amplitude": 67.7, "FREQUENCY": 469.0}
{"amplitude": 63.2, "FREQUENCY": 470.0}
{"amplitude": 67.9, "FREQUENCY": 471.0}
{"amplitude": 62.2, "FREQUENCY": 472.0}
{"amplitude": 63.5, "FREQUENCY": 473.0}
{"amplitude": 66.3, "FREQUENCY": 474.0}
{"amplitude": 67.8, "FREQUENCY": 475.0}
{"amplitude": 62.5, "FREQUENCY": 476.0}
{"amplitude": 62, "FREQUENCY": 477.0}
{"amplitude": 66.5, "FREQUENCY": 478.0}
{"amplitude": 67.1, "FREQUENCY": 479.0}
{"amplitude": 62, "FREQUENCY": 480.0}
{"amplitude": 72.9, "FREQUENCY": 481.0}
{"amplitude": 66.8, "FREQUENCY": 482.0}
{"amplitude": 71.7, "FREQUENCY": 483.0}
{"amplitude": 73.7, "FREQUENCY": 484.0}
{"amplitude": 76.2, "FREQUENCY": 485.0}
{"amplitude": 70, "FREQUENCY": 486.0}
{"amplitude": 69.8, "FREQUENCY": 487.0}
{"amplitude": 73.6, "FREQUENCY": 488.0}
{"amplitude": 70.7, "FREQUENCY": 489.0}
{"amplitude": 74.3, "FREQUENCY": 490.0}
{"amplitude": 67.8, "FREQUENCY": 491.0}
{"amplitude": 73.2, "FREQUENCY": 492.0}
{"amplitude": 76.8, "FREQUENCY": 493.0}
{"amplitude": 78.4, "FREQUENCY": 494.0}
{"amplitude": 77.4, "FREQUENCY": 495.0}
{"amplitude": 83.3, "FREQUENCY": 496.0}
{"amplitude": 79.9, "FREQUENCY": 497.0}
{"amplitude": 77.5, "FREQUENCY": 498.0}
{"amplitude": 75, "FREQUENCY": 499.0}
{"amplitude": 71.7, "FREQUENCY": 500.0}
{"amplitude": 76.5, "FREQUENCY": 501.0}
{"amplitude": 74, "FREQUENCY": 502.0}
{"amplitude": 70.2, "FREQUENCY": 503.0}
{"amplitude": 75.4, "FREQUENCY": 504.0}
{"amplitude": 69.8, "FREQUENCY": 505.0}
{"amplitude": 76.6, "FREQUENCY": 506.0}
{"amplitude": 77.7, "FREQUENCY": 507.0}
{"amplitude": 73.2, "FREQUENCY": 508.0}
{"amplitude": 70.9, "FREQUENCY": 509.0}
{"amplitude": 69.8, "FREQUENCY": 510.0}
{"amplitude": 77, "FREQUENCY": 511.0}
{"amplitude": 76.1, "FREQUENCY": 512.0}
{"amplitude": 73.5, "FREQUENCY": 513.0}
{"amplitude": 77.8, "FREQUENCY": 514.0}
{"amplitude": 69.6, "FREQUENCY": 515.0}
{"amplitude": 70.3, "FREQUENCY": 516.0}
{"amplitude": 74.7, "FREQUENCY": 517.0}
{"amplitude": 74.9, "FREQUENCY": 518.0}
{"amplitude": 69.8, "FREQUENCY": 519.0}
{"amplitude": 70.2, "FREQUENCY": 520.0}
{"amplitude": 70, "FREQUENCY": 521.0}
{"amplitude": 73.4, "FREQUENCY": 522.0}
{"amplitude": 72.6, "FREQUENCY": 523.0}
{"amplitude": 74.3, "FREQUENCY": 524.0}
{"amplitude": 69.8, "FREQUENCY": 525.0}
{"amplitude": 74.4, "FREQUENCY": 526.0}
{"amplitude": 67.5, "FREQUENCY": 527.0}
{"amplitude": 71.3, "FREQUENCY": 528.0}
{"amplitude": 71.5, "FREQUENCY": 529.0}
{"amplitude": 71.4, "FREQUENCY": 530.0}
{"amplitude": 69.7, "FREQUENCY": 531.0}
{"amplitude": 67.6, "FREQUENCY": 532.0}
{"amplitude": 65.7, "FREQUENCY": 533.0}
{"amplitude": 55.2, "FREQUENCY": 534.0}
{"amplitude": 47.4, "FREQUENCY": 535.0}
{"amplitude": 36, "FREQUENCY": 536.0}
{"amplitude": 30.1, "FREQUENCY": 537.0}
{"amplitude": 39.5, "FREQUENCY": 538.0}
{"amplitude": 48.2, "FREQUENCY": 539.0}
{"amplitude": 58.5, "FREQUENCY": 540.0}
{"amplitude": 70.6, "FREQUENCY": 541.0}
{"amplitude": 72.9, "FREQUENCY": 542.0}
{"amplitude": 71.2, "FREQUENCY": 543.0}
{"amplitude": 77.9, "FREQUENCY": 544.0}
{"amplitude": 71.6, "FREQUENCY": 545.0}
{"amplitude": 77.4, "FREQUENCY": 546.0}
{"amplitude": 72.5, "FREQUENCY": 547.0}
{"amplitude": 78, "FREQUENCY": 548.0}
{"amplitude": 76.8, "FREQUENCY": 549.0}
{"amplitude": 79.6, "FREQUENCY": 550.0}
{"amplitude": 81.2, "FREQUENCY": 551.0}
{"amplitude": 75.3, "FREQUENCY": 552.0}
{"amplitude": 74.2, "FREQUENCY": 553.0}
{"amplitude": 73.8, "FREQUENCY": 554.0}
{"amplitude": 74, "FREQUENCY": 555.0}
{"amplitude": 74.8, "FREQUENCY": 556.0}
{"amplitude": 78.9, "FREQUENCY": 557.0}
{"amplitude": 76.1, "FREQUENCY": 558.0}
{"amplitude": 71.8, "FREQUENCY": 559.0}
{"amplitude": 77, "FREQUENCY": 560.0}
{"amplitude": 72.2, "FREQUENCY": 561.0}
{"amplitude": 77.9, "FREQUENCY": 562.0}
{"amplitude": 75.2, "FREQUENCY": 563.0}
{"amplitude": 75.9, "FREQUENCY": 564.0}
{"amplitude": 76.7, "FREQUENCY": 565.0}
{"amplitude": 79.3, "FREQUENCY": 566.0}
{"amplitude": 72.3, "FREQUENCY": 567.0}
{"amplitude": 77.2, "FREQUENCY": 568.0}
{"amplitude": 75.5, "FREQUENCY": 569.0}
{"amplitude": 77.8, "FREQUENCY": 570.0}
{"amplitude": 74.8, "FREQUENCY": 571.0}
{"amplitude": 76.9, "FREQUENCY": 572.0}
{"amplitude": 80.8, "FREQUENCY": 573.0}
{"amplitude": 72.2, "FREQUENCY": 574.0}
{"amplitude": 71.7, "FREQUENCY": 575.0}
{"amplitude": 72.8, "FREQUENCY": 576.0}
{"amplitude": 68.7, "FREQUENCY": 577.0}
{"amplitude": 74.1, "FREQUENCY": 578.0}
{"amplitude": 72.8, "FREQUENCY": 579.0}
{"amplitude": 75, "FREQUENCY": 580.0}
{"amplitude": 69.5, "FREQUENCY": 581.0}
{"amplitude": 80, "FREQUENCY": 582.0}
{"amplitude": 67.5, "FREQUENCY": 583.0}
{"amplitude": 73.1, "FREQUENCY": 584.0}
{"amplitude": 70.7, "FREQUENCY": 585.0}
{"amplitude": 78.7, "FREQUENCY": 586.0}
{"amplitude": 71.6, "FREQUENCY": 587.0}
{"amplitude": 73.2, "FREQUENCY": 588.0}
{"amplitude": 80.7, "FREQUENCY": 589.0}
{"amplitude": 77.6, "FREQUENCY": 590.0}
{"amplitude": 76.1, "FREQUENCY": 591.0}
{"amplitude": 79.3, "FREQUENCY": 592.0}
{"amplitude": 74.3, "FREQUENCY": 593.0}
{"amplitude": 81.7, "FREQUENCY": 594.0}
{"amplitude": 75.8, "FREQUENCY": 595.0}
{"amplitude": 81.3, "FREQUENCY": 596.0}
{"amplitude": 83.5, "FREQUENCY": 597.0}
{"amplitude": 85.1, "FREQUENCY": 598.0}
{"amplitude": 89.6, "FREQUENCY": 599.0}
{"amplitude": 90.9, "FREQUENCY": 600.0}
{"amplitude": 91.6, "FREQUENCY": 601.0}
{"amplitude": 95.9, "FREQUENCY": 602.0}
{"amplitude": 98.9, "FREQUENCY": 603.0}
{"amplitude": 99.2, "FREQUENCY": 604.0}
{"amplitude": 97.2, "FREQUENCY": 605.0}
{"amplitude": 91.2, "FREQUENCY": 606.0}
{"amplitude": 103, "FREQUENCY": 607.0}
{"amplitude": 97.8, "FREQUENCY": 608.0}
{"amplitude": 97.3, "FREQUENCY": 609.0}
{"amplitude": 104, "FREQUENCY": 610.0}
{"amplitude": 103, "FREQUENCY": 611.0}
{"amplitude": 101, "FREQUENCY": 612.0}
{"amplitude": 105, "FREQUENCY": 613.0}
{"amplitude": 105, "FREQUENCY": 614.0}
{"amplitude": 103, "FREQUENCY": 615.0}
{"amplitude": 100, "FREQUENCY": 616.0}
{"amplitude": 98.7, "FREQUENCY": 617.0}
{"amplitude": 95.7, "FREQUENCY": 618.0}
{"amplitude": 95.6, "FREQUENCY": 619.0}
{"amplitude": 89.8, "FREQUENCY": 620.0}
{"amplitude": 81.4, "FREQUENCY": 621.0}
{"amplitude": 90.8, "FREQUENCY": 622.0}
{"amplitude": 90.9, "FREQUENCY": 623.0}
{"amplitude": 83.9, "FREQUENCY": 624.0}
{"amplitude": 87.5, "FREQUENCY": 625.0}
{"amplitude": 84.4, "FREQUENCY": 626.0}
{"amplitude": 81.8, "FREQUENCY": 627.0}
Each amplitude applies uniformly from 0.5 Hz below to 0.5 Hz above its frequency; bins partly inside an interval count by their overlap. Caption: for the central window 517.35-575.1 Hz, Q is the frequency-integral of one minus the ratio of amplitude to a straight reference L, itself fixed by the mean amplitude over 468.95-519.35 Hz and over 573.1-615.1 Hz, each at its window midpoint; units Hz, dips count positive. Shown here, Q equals 5.8 Hz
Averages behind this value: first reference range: 71.8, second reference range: 84.6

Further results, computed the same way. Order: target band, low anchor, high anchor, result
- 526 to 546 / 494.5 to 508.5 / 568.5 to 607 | 4.0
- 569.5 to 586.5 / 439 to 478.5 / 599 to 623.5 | 3.0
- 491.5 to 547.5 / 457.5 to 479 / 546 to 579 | 0.4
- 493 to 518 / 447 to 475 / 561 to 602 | -2.1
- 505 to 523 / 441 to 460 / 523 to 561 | -1.6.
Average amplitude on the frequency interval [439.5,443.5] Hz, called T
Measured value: 64.6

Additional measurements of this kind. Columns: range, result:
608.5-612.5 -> 101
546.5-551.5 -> 77.6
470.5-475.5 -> 65.5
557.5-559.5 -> 73.9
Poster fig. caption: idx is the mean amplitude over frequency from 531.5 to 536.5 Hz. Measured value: 54.4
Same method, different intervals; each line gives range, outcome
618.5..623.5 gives 89.7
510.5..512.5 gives 76.5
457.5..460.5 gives 63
